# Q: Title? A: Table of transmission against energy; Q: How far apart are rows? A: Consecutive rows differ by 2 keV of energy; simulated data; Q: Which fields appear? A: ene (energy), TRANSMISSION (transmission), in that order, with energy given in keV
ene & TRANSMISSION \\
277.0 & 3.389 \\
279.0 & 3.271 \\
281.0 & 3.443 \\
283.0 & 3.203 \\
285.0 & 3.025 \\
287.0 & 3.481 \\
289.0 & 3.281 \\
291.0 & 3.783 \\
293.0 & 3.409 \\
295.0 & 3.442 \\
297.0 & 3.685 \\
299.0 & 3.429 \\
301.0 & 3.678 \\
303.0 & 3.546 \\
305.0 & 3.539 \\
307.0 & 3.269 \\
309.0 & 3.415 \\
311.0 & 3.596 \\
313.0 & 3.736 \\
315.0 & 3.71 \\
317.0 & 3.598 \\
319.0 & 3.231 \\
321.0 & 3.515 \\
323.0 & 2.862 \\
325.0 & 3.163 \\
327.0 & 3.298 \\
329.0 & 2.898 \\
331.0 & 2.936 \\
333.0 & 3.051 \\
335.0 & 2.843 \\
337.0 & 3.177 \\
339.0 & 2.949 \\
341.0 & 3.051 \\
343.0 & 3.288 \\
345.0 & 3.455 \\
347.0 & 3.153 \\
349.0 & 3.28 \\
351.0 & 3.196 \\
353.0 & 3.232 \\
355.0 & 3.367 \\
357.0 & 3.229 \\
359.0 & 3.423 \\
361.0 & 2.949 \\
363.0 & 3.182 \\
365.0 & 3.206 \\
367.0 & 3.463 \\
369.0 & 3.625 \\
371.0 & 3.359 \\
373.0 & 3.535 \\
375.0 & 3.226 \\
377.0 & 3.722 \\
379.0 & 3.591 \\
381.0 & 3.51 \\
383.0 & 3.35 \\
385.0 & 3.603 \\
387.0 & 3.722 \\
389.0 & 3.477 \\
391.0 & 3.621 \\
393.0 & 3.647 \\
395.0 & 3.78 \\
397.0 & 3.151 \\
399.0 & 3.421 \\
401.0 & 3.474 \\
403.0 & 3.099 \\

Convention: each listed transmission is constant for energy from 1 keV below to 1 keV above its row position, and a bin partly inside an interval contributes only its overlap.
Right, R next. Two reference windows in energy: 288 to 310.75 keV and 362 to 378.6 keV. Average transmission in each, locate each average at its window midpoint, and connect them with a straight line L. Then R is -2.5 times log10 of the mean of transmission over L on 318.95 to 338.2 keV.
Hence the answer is 0.13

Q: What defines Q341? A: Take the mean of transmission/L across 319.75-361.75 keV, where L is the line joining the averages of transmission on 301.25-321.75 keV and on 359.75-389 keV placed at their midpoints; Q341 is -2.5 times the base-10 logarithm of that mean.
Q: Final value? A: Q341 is 0.105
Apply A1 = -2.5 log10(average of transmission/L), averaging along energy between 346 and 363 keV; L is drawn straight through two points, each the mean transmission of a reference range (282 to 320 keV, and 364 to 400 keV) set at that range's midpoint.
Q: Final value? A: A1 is 0.09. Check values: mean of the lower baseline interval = 3.48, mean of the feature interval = 3.23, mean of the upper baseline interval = 3.5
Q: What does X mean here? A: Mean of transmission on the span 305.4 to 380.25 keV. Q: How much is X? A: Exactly 3.29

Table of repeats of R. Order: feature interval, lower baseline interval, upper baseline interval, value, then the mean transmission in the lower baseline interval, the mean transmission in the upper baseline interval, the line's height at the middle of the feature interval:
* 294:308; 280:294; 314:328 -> -0.05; 3.38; 3.34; 3.36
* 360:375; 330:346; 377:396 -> 0.02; 3.09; 3.6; 3.4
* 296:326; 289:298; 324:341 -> -0.05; 3.55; 3.04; 3.32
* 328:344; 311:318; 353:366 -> 0.14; 3.67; 3.23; 3.46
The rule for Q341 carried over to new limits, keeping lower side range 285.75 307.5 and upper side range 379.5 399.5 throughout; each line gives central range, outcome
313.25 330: 0.07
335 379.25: 0.08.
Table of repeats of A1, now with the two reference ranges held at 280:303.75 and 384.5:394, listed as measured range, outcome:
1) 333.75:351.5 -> 0.12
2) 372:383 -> 0.03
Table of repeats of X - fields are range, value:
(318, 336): 3.09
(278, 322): 3.47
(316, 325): 3.29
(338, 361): 3.23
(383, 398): 3.56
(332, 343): 3.04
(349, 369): 3.27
